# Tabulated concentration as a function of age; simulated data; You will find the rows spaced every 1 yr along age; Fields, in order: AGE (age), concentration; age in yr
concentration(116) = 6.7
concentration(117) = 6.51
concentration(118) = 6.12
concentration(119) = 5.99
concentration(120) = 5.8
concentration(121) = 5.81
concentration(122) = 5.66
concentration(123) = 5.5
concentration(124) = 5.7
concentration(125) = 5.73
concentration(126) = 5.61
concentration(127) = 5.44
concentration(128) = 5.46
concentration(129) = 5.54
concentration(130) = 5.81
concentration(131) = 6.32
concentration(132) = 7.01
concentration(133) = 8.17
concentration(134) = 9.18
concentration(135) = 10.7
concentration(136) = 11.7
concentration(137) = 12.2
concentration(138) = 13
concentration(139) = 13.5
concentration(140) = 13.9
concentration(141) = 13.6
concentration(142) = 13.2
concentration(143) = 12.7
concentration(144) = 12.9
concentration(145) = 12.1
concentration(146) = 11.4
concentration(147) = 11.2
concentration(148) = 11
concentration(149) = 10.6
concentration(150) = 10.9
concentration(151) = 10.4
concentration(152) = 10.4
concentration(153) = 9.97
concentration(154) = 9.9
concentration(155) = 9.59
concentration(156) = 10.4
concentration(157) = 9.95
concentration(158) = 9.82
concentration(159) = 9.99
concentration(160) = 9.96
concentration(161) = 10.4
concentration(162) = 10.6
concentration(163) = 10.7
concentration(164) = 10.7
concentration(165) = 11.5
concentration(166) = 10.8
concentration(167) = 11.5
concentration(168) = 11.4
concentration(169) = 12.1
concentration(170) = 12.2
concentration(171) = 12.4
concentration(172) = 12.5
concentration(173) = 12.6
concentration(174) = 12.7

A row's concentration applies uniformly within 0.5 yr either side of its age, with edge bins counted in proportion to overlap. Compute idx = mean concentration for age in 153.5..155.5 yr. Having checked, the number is 9.75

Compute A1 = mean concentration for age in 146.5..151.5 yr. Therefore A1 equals 10.8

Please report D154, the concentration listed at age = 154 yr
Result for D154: 9.9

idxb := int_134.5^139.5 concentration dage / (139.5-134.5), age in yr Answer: 12.2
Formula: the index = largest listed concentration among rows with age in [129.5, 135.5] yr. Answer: 10.7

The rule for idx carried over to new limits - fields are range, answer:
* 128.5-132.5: 6.17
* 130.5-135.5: 8.28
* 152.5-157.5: 9.96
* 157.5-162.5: 10.2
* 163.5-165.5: 11.1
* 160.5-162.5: 10.5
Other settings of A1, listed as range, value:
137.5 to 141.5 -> 13.5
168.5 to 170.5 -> 12.1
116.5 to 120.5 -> 6.1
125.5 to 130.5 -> 5.57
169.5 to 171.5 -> 12.3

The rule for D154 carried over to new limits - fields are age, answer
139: 13.5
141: 13.6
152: 10.4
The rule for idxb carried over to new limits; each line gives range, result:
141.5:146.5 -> 12.5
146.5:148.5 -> 11.1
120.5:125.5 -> 5.68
